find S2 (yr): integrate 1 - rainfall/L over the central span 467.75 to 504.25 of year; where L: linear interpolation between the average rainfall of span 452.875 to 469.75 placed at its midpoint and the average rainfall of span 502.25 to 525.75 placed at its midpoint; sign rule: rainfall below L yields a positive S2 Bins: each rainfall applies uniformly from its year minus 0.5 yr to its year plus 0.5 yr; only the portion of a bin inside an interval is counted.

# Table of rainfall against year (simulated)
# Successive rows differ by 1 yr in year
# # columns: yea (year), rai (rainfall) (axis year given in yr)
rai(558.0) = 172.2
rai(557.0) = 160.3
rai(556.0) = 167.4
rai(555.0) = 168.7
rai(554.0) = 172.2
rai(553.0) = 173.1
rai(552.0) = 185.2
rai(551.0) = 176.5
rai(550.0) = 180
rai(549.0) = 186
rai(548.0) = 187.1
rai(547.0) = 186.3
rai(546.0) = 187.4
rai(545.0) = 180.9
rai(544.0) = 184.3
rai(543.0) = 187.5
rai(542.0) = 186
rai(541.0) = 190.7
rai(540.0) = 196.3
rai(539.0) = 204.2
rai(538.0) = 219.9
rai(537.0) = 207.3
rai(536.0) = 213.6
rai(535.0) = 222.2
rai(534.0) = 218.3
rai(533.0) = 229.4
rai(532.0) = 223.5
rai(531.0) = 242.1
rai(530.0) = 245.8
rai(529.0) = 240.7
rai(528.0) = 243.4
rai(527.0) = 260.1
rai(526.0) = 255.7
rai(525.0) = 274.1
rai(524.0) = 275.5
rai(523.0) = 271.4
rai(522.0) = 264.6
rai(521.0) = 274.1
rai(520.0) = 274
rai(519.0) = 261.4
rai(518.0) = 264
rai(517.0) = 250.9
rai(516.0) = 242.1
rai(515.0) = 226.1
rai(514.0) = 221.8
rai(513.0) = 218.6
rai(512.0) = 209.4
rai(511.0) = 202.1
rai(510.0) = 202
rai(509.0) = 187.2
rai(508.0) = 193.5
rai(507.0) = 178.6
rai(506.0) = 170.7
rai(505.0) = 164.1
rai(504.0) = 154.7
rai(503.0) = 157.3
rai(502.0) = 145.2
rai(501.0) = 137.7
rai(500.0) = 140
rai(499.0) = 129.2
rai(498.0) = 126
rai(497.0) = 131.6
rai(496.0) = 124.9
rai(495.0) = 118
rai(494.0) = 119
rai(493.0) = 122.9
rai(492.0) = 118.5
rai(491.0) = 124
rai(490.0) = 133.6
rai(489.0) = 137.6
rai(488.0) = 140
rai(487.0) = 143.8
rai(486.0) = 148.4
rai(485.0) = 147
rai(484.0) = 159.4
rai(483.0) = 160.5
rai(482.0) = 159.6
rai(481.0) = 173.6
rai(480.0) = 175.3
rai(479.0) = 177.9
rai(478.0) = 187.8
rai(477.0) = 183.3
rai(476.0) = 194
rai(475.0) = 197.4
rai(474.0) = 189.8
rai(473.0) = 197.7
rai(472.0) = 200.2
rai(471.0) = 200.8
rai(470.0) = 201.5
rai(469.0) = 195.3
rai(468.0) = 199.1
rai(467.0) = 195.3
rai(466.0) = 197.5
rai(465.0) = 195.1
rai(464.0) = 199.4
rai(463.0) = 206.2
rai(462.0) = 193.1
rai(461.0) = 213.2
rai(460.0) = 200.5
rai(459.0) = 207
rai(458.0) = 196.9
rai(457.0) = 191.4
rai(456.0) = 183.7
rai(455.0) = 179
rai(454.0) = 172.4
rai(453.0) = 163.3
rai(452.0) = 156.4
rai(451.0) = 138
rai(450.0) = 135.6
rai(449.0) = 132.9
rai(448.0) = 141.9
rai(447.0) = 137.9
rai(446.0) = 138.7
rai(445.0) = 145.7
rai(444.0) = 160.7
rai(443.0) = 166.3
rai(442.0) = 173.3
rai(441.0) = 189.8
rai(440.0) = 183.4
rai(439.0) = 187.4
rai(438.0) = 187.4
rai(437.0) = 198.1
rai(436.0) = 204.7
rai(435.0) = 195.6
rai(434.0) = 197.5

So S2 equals 8.6 yr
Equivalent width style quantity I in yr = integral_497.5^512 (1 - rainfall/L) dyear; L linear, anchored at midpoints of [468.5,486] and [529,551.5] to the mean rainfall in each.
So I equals 2.0 yr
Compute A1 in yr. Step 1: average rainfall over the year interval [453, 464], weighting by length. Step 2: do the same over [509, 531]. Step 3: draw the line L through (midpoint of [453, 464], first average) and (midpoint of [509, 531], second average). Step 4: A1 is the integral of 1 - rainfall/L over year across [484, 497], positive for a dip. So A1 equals 5.16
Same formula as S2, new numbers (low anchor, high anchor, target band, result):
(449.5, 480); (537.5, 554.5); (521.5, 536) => -4.56 yr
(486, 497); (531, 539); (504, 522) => -4.56 yr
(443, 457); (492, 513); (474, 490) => -1.01 yr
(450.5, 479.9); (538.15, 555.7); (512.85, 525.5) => -4.73 yr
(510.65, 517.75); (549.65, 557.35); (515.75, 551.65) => -4.30 yr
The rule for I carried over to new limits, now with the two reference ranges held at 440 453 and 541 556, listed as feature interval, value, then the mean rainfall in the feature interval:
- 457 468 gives -3.0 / 200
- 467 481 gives -2.7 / 192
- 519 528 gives -4.8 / 267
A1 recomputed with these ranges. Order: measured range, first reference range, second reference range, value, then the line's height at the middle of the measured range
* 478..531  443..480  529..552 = 1.4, 193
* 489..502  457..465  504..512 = 4.2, 189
